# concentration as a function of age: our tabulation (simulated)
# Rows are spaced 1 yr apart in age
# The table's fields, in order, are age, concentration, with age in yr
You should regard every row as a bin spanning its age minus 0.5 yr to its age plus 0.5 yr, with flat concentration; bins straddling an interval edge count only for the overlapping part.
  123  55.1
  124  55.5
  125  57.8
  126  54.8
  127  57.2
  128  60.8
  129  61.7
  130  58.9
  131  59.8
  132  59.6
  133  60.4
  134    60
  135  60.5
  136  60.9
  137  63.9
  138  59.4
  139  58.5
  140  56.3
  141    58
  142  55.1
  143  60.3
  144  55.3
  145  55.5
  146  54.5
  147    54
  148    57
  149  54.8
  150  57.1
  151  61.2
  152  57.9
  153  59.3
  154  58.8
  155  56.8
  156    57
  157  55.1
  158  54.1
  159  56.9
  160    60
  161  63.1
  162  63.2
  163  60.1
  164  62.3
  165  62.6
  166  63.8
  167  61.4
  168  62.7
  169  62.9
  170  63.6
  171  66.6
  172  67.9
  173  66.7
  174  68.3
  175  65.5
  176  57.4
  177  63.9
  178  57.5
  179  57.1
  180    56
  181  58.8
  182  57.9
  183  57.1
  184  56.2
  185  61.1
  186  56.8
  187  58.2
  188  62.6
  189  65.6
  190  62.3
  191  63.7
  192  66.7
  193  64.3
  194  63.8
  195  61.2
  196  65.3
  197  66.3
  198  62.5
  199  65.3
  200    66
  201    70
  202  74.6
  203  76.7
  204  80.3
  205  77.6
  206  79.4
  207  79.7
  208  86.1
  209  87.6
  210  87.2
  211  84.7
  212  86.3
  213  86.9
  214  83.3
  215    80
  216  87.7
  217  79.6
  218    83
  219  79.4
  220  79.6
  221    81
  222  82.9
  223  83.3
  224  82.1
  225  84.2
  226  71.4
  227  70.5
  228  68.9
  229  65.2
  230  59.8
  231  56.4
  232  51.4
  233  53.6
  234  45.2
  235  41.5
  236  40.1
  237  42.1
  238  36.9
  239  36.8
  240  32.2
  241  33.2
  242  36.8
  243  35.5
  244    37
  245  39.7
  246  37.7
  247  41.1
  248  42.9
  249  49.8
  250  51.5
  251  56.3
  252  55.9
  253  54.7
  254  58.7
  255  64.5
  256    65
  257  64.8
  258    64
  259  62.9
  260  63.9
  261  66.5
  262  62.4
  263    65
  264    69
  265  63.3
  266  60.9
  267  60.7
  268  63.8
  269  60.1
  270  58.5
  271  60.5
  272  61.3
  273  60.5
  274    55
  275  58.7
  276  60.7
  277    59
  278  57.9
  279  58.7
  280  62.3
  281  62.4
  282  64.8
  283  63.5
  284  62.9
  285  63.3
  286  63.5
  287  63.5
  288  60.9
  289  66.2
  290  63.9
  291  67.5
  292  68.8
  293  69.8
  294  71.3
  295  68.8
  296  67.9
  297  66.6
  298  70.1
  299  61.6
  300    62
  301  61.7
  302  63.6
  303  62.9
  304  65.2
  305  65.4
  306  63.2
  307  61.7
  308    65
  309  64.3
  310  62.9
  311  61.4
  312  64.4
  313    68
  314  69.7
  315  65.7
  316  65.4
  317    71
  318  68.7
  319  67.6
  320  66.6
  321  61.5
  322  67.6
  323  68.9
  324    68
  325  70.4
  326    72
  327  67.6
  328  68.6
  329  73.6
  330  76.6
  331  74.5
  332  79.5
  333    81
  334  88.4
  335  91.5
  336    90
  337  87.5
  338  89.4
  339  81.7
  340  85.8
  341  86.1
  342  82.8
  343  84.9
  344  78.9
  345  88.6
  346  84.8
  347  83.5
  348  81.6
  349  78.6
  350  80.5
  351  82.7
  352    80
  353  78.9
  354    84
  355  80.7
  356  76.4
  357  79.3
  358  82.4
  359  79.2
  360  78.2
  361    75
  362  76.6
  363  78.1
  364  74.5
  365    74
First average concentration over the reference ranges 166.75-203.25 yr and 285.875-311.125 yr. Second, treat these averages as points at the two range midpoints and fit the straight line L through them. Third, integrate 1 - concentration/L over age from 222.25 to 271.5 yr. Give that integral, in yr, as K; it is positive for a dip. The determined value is 6.4 yr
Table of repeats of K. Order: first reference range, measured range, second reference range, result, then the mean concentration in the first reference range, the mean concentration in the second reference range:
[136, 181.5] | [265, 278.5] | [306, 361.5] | 1.95 yr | 59.8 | 75.8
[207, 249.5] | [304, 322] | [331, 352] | 3.02 yr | 62.8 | 84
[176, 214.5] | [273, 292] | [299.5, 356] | 2.68 yr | 68.7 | 74.1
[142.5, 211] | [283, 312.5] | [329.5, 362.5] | 4.61 yr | 63.7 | 82.1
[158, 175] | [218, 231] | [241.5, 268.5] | -3.85 yr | 63.1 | 55.3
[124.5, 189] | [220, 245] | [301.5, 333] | 3.07 yr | 59.6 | 67.7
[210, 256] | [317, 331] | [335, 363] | 1.49 yr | 60.6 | 82.2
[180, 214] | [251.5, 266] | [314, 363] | 2.05 yr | 69.7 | 77.7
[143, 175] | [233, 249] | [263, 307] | 5.86 yr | 60.1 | 63.3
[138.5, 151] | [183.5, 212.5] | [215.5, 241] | -4.48 yr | 56.6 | 63.2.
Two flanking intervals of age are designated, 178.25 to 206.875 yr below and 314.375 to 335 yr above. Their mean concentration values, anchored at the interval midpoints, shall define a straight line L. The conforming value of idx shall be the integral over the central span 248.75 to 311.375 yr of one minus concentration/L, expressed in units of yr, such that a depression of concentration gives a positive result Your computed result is 6.1 yr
